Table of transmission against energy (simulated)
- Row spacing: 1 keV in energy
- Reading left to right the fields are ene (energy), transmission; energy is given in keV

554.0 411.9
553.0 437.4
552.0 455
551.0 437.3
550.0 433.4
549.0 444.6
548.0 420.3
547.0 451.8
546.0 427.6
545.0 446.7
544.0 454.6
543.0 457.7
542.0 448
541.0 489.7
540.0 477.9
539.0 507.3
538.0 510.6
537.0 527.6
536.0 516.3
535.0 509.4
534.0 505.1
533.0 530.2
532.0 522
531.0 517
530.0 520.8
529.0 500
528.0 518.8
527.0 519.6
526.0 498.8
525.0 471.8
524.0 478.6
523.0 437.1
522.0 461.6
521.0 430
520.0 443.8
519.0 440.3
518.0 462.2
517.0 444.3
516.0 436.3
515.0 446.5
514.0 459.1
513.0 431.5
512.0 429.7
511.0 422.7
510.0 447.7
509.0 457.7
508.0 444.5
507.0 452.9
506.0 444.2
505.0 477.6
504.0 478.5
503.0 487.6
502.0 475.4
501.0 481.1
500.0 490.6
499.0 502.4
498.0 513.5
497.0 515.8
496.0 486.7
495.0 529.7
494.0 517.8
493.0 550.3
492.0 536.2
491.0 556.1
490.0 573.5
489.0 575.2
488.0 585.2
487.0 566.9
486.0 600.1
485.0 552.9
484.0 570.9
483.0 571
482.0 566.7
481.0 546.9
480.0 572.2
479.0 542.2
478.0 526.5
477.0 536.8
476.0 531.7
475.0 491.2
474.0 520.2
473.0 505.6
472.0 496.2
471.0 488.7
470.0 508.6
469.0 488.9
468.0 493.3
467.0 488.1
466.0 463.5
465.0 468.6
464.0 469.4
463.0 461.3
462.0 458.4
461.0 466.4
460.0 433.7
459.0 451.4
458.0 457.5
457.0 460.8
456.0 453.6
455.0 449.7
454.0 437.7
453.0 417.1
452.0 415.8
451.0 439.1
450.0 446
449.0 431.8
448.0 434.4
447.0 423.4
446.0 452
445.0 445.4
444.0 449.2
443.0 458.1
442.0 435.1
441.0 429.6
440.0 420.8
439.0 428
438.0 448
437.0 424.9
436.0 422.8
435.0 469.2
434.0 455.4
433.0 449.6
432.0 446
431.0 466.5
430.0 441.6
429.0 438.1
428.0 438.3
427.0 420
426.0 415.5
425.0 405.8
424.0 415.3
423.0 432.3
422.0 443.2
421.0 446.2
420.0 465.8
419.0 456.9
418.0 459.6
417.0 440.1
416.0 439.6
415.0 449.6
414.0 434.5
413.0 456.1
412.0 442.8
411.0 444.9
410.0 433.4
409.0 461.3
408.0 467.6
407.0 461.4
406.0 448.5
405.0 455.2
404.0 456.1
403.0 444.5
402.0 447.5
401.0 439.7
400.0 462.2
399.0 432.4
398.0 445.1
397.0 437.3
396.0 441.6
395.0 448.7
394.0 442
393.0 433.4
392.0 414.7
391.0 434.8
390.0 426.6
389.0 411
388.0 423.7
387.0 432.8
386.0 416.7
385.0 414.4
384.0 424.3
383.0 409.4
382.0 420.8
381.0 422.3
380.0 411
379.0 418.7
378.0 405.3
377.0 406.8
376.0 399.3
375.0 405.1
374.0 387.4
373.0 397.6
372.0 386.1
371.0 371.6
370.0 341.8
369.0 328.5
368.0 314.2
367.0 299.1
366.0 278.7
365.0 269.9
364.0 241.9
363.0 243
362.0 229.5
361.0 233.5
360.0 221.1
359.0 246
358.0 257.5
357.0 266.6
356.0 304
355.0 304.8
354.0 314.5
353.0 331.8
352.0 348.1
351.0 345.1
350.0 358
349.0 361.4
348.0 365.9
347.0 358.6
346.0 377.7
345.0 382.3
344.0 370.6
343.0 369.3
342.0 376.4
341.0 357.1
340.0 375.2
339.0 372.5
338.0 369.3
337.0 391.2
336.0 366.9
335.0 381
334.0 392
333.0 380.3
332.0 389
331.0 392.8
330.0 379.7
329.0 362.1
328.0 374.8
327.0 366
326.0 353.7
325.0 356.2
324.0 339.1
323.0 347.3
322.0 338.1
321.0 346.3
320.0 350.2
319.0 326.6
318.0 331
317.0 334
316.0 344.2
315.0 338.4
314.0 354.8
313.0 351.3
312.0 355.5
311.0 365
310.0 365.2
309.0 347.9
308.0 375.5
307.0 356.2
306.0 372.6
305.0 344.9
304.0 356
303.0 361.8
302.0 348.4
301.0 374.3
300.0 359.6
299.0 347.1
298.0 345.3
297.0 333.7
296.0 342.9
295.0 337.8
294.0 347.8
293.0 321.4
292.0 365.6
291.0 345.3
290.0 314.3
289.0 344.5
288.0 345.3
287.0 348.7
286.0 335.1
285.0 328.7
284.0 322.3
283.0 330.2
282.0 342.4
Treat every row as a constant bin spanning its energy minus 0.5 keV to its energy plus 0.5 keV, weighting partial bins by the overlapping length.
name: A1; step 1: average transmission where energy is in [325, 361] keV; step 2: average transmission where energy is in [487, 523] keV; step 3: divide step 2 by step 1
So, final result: 1.38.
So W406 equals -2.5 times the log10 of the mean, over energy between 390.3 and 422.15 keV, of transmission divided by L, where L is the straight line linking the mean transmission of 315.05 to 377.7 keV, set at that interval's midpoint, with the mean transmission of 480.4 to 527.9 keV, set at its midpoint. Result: -0.12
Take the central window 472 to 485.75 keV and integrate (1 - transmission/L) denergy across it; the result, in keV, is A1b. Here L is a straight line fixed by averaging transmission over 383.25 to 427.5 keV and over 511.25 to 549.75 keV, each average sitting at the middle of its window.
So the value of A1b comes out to -2.4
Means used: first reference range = 439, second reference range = 473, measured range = 541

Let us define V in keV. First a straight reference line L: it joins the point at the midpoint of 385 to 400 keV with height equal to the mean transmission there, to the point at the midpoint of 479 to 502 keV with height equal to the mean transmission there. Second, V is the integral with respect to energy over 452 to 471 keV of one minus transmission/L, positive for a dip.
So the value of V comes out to 1.8 keV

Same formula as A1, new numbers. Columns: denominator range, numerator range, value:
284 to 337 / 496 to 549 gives 1.34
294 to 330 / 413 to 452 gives 1.25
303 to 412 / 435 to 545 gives 1.30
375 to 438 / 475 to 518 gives 1.16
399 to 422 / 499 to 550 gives 1.05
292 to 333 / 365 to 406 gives 1.15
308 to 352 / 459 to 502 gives 1.43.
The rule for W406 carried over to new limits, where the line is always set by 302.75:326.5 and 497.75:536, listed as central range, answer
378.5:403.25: -0.087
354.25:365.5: 0.416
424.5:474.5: -0.047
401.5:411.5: -0.116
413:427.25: -0.061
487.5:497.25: -0.184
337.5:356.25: 0.043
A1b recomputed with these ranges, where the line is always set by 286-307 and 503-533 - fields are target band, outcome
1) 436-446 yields -0.3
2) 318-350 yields 0.2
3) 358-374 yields 3.7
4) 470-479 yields -1.4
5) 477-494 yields -4.2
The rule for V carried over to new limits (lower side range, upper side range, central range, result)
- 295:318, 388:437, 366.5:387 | 1.1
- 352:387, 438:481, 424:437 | -0.3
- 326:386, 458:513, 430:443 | 0.1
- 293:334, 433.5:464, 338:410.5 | 3.2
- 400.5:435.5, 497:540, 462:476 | -0.8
